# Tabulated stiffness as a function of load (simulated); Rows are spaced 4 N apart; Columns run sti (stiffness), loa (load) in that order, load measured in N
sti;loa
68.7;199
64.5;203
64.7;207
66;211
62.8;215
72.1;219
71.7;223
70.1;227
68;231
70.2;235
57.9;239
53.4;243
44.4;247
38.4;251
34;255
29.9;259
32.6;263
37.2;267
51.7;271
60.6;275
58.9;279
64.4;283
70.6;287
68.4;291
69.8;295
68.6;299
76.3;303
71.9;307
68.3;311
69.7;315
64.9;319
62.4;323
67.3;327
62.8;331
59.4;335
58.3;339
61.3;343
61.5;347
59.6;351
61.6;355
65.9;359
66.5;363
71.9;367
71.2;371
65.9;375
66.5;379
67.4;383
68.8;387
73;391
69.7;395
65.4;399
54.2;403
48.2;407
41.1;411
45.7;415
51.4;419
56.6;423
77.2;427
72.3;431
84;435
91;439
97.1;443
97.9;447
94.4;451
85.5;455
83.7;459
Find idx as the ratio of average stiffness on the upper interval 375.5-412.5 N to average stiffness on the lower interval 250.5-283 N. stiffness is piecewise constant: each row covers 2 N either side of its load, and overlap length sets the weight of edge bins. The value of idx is 1.40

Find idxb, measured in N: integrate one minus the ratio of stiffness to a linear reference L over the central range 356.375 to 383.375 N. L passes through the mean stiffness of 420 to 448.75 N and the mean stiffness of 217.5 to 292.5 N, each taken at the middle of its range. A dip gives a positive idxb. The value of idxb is 1.51 N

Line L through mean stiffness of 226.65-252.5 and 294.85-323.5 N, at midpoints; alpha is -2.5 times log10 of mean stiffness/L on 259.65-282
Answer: 0.30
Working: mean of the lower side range 57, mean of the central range 47.8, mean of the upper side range 69.3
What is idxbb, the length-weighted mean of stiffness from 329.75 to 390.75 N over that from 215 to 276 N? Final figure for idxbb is 1.22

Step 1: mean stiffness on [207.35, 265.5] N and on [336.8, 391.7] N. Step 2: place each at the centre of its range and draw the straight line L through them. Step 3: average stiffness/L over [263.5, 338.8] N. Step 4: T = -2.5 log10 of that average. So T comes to -0.05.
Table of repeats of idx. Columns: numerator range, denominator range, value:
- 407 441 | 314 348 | 1.02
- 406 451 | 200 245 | 1.08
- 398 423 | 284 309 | 0.72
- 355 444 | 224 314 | 1.15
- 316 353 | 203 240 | 0.93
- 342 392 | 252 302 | 1.23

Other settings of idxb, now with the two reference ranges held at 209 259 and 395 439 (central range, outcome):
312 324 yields -1.3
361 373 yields -1.9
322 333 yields -0.8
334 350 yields 0.0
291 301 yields -1.7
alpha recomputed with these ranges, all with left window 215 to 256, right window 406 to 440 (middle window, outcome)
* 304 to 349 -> -0.068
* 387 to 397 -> -0.144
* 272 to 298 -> -0.090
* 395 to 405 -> 0.007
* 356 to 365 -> -0.073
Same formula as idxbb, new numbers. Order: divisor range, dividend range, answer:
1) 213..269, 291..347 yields 1.25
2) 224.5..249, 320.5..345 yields 1.02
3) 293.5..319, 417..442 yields 1.04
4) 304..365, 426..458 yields 1.36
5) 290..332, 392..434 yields 0.87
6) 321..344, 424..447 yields 1.36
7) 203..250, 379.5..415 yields 0.95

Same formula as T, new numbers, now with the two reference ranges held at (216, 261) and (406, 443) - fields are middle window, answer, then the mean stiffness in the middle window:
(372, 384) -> -0.07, 66.9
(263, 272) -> 0.36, 41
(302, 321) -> -0.18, 69.9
